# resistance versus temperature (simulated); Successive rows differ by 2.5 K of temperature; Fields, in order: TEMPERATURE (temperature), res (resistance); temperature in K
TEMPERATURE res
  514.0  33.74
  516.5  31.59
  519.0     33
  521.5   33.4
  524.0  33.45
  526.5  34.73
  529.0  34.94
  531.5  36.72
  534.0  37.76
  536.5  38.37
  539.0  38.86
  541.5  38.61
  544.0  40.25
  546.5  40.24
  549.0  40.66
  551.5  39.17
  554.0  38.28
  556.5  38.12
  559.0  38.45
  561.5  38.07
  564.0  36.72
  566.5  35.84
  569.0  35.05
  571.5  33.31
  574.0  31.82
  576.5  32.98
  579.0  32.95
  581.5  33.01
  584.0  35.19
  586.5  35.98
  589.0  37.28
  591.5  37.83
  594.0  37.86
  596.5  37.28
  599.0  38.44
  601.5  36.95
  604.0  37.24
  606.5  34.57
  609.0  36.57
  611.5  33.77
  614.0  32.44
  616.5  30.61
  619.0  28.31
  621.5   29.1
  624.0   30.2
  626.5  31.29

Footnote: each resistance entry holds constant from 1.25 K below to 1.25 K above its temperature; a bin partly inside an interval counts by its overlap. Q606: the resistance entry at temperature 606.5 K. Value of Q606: 34.57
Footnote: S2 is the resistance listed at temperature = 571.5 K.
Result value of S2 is 33.31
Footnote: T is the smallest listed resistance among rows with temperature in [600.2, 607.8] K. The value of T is 34.57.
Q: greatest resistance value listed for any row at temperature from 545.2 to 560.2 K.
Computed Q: 40.66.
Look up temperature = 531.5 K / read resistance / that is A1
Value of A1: 36.72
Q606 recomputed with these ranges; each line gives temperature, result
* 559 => 38.45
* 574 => 31.82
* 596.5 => 37.28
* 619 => 28.31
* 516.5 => 31.59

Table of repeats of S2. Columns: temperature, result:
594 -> 37.86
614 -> 32.44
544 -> 40.25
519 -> 33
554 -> 38.28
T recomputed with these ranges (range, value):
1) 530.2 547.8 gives 36.72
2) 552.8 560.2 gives 38.12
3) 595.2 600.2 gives 37.28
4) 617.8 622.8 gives 28.31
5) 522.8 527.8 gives 33.45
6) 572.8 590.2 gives 31.82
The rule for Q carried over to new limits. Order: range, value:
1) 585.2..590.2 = 37.28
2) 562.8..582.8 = 36.72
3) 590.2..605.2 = 38.44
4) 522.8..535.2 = 37.76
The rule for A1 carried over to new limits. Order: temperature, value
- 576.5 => 32.98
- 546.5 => 40.24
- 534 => 37.76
